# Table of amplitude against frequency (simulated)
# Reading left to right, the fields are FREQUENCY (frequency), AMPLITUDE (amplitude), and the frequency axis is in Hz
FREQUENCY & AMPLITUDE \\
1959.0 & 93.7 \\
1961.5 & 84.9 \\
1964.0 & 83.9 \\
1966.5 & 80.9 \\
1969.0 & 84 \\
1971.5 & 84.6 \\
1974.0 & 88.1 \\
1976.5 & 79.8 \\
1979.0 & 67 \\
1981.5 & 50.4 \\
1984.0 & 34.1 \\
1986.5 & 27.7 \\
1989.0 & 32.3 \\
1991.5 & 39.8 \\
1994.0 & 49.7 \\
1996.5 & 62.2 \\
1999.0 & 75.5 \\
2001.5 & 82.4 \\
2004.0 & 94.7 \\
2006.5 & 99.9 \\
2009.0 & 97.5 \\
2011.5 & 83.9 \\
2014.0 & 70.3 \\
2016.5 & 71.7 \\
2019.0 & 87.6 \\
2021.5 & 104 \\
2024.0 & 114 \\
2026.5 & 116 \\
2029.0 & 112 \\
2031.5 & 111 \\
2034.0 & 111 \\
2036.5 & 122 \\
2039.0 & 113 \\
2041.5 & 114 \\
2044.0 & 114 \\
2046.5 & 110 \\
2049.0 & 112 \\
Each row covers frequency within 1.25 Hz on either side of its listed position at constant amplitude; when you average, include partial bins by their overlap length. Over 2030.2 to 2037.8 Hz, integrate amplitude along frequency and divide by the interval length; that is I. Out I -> 115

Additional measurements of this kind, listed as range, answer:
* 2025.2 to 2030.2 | 114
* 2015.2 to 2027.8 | 98.6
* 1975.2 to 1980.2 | 73.6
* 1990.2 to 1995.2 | 44.6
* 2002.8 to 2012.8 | 93.9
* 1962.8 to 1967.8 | 82.4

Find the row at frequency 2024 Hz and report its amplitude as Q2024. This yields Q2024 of 114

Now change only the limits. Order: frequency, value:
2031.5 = 111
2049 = 112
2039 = 113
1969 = 84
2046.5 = 110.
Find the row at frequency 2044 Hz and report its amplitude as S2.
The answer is 114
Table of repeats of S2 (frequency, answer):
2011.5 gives 83.9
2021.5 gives 104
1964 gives 83.9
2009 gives 97.5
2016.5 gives 71.7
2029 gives 112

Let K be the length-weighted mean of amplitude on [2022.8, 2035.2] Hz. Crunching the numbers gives 113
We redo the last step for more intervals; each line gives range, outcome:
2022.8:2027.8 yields 115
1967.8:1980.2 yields 80.7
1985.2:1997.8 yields 42.4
